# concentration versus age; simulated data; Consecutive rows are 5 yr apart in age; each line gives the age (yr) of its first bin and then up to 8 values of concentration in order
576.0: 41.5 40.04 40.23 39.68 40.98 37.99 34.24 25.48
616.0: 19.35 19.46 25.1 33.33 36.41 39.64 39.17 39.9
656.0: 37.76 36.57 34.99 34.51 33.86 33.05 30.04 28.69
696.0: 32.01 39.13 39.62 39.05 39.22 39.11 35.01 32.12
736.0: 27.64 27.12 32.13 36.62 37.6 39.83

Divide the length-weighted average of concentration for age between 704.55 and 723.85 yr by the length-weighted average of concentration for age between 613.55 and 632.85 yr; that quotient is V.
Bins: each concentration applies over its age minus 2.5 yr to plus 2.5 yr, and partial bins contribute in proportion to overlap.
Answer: 1.63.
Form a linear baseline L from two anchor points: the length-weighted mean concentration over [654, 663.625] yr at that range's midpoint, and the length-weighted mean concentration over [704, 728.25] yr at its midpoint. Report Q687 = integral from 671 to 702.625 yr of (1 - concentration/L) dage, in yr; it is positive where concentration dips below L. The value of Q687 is 4.2 yr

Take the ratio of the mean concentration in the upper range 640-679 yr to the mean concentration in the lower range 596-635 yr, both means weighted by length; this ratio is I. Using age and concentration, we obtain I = 1.3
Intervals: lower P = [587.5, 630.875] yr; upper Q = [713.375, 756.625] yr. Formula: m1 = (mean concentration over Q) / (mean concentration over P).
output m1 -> 1.11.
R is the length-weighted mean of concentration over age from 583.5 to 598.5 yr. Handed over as 40.3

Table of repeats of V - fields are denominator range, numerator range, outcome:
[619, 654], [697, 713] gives 1.15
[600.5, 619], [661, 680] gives 1.23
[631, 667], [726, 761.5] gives 0.88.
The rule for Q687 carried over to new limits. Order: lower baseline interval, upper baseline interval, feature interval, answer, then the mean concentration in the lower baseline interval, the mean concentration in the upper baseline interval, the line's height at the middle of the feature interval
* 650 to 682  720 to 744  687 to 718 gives -2.3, 35.7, 31.8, 33.5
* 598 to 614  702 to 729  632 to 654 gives -2.5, 32.4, 38.3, 34.4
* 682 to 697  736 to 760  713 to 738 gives -2.2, 30.4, 33.2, 32.1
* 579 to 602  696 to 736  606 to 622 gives 6.4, 39.9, 36.6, 39.3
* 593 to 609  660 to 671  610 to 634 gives 7.8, 37.4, 35.4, 36.8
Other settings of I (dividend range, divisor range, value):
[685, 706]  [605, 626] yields 1.40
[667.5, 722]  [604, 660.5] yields 1.10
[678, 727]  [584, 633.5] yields 1.13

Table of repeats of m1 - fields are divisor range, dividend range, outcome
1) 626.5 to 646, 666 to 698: 0.91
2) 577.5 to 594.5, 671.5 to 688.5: 0.81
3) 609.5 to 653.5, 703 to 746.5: 1.12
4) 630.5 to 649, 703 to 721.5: 1.04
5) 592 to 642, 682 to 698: 0.98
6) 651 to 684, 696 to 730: 1.07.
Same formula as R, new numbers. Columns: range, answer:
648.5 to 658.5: 38.8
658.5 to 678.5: 35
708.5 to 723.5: 39.1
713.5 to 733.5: 36.4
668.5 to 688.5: 32.9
